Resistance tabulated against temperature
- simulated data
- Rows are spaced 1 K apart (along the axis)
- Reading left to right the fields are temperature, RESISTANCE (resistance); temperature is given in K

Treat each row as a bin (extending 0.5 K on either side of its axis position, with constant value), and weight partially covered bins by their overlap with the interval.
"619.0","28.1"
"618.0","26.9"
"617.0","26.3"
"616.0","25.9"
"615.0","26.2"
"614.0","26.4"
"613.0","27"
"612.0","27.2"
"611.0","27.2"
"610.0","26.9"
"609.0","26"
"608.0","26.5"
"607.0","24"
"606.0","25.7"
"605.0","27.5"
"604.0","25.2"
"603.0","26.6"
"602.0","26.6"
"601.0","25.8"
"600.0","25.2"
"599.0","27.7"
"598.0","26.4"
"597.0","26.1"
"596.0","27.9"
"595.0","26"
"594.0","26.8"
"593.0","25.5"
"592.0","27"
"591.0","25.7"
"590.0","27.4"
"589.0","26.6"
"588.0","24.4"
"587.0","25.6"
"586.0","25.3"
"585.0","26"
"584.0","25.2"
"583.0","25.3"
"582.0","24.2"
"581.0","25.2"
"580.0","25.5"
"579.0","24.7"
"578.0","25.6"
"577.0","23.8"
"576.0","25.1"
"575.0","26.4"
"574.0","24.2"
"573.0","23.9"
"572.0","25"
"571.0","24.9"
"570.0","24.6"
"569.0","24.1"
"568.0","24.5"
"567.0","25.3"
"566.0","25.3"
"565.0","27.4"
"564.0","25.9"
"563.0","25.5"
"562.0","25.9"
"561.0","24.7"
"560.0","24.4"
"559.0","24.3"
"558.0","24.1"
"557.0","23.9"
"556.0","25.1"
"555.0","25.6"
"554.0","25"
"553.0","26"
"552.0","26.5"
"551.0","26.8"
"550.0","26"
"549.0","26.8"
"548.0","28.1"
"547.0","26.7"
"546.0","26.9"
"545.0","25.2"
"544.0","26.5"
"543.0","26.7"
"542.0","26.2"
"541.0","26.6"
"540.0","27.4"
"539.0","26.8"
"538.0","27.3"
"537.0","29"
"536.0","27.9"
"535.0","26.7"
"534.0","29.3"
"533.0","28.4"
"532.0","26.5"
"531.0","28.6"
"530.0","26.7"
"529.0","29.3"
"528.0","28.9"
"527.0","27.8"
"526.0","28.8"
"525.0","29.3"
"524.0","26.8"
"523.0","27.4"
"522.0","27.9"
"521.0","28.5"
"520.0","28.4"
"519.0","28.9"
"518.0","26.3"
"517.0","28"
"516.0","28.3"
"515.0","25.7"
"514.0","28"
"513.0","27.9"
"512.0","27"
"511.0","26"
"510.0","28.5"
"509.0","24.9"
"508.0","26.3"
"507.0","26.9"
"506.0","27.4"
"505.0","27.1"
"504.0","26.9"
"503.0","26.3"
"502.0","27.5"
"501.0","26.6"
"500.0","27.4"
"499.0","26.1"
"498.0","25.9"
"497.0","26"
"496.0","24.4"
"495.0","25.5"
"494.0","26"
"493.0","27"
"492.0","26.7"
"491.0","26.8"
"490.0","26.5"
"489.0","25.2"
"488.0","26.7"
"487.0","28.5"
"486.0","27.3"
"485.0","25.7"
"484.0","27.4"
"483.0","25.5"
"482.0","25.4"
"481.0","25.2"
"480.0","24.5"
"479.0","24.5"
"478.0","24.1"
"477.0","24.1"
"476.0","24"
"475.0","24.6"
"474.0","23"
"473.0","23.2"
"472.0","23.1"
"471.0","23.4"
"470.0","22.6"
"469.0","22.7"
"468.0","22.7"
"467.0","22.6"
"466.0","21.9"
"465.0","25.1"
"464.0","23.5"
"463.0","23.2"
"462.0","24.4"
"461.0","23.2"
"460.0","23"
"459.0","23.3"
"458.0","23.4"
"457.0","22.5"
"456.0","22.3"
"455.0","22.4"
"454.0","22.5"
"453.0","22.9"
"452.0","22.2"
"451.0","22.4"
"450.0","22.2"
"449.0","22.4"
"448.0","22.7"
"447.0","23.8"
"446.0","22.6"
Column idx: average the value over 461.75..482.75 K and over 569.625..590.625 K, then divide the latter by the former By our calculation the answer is 1.06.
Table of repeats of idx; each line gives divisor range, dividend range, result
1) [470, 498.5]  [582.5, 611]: 1.03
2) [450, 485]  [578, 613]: 1.10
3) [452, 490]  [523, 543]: 1.15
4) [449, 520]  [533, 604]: 1.03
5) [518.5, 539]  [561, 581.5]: 0.89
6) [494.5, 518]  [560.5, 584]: 0.94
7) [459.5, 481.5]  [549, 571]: 1.07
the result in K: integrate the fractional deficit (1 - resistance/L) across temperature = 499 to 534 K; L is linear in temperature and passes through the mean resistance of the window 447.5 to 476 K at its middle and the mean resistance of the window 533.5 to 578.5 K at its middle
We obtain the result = -4.0 K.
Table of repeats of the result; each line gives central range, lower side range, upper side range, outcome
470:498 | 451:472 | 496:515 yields -0.45 K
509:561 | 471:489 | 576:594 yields -3.54 K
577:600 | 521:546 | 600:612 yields 0.58 K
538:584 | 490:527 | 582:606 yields 1.62 K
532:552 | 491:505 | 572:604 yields -0.80 K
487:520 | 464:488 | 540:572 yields -2.53 K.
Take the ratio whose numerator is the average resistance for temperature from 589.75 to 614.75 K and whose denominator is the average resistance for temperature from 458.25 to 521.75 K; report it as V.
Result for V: 1.0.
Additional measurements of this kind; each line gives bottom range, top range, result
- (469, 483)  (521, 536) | 1.17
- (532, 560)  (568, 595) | 0.96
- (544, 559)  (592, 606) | 1.02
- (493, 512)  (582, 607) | 0.99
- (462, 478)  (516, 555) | 1.17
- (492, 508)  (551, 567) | 0.96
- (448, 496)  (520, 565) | 1.11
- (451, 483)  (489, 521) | 1.14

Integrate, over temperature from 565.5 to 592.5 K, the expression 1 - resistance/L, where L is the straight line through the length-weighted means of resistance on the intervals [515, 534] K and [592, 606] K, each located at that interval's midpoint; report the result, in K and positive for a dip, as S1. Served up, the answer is 1.6 K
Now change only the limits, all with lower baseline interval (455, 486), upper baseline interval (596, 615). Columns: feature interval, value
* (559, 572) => 0.2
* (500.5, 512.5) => -1.1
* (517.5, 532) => -1.9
